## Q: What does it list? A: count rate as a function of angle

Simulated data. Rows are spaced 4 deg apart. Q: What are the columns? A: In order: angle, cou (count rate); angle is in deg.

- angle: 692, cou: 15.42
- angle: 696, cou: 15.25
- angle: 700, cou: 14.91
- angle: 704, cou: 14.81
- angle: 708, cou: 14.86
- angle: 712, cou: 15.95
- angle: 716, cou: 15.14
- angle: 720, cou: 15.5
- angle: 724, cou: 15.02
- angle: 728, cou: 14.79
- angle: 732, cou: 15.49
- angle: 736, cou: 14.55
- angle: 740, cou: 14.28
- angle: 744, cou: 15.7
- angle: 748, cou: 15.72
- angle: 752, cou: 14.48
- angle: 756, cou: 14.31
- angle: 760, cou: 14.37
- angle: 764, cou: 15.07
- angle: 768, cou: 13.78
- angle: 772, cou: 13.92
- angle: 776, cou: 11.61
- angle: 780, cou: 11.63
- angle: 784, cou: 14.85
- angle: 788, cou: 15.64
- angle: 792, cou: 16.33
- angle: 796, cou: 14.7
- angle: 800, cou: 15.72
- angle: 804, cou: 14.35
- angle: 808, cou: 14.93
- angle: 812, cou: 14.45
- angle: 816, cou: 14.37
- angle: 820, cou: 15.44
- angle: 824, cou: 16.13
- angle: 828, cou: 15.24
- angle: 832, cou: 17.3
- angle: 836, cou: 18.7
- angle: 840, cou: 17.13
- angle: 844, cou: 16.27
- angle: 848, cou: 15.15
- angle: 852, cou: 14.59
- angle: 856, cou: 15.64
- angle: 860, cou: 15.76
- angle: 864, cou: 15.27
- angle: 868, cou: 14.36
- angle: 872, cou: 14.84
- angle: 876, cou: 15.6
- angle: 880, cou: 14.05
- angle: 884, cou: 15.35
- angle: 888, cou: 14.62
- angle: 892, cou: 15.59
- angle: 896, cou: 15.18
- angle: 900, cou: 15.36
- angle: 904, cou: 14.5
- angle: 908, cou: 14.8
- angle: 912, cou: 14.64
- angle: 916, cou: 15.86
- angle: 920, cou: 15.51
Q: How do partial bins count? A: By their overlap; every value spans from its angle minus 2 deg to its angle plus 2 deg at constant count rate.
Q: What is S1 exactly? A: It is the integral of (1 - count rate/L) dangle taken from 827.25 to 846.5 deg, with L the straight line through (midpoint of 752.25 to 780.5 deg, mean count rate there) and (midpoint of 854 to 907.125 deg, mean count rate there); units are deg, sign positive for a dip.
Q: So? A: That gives -3.2 deg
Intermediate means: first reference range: 13.7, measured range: 17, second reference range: 15.1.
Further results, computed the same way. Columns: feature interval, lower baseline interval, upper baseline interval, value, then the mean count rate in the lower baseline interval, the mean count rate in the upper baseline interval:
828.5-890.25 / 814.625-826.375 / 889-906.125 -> -1.6 deg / 15.4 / 15.1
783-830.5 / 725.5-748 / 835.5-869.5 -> 0.8 deg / 15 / 15.8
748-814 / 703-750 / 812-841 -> 5.4 deg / 15.2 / 16.2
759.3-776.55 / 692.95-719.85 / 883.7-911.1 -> 1.4 deg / 15.2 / 15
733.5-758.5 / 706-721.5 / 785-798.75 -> 0.9 deg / 15.4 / 15.5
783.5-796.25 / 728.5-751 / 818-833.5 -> 0.1 deg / 15.1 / 16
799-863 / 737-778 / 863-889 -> -4.5 deg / 14.3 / 14.9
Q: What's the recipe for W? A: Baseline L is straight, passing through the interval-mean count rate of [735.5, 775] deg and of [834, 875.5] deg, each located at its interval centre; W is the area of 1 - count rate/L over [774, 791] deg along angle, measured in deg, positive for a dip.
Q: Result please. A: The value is 1.5 deg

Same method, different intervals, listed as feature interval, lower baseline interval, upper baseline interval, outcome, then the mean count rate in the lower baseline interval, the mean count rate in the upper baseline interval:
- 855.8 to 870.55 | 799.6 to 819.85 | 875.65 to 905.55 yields -0.3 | 14.8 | 15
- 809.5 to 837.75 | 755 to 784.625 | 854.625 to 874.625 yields -2.7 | 13.6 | 15.2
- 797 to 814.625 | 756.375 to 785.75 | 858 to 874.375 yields -0.8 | 13.6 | 15.1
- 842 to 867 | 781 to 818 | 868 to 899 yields -0.7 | 14.9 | 15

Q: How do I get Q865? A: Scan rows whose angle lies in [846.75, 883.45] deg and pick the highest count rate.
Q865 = 15.76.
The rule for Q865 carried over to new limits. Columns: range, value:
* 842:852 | 16.27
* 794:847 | 18.7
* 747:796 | 16.33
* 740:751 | 15.72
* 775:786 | 14.85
